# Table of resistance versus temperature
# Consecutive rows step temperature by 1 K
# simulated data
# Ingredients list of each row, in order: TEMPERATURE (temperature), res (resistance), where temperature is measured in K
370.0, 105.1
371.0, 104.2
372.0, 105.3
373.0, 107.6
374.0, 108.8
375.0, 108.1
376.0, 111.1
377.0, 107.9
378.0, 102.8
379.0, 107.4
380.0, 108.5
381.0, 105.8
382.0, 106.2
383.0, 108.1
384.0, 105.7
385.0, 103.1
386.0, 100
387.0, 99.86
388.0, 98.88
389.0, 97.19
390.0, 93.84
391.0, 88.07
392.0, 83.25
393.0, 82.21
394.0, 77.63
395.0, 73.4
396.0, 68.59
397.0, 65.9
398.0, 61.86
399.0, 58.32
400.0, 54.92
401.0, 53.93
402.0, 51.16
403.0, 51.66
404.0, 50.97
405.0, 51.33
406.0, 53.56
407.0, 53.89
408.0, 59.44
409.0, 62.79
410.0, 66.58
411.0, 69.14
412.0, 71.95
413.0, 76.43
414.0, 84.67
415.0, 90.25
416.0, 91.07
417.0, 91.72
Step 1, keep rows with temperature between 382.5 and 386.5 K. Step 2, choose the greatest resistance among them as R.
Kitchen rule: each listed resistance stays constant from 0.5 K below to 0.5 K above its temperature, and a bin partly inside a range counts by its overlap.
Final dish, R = 108.1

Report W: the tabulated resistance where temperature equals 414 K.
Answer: 84.67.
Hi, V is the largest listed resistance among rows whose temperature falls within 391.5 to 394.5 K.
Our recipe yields 83.25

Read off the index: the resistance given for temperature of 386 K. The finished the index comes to 100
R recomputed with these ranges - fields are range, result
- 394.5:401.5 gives 73.4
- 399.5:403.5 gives 54.92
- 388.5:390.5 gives 97.19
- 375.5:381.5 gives 111.1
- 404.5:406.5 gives 53.56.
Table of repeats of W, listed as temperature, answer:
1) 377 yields 107.9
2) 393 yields 82.21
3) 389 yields 97.19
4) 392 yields 83.25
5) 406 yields 53.56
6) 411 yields 69.14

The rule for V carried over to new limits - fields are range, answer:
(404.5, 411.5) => 69.14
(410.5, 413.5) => 76.43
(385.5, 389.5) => 100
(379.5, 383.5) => 108.5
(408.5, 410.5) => 66.58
